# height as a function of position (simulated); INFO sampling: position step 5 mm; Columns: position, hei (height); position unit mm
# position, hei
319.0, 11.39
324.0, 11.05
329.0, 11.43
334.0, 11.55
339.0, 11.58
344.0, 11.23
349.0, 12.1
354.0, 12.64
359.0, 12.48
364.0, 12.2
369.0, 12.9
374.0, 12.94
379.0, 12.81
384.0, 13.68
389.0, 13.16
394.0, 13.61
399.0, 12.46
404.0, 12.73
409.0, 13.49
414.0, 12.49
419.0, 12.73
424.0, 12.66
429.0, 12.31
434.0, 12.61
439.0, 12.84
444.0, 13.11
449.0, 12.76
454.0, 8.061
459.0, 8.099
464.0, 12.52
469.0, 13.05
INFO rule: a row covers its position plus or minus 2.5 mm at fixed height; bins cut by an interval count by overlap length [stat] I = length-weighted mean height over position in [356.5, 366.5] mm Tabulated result 12.3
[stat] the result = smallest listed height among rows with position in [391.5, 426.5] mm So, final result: 12.46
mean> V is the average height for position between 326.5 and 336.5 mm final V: 11.5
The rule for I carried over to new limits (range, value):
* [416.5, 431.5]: 12.6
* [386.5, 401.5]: 13.1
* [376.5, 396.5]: 13.3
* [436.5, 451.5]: 12.9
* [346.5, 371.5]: 12.5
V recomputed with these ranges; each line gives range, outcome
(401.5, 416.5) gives 12.9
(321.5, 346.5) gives 11.4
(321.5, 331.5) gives 11.2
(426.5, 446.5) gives 12.7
